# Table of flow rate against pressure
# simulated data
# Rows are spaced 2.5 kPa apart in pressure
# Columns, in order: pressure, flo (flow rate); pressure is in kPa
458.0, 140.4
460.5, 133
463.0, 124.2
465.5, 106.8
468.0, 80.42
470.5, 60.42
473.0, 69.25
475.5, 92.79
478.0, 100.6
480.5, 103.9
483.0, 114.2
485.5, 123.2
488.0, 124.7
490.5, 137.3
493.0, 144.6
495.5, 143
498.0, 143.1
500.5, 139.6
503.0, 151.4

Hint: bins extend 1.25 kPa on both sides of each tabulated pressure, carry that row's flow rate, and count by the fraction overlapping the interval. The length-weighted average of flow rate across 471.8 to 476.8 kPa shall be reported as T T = 81.3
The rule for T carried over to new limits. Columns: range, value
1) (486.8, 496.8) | 137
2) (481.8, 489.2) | 121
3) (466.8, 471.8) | 70.3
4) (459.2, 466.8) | 121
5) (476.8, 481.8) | 102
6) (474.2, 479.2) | 96.4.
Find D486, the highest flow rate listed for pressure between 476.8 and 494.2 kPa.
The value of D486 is 144.6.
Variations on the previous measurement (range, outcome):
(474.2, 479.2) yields 100.6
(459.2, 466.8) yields 133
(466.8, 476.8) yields 92.79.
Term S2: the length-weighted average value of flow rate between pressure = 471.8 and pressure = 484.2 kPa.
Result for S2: 96.2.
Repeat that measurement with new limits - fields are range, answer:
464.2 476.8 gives 82.2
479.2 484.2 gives 109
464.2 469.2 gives 94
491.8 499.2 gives 144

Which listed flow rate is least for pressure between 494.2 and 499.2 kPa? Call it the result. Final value 143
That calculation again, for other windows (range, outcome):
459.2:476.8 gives 60.42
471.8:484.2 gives 69.25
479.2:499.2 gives 103.9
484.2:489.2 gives 123.2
